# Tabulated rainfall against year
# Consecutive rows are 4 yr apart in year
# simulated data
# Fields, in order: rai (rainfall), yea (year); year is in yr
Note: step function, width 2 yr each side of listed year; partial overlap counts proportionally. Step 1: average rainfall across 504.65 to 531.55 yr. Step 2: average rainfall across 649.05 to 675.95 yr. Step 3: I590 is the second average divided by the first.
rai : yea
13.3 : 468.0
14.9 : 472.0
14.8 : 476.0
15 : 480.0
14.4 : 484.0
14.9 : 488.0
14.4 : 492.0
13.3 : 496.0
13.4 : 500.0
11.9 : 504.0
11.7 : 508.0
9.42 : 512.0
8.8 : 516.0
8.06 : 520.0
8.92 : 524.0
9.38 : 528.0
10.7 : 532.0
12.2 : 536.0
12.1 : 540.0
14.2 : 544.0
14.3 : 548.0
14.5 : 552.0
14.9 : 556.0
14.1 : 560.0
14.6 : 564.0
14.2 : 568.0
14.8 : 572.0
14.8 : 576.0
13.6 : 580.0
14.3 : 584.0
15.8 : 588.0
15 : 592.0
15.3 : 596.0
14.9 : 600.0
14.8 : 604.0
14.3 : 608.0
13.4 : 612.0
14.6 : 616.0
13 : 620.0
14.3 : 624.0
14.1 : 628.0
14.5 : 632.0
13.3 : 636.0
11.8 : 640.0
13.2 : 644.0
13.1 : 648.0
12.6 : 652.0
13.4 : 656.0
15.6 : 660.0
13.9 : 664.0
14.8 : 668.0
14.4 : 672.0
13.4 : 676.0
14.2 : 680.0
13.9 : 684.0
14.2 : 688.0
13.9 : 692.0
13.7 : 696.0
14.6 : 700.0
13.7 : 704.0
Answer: 1.46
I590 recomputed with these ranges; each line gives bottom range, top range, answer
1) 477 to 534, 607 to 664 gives 1.16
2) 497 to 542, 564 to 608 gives 1.38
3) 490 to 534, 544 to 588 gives 1.33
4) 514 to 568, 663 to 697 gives 1.16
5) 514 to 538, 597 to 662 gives 1.43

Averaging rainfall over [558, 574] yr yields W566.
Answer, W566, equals 14.4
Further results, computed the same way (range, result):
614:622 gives 13.8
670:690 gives 14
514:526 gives 8.59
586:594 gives 15.4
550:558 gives 14.7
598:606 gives 14.9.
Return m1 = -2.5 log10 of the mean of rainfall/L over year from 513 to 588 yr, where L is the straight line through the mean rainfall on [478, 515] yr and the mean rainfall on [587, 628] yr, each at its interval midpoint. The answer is 0.09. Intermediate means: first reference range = 13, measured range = 12.7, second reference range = 14.5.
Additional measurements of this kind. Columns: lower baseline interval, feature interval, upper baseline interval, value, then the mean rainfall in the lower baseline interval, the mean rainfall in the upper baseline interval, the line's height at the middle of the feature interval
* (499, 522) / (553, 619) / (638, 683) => -0.21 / 10.4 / 13.7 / 12.1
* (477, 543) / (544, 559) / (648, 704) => -0.17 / 11.9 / 14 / 12.4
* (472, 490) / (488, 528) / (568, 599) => 0.30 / 14.8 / 14.8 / 14.8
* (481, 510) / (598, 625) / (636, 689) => -0.04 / 13.5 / 13.7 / 13.6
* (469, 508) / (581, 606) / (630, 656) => -0.12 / 14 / 13.1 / 13.4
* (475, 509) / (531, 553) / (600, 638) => 0.07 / 13.8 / 14.1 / 13.9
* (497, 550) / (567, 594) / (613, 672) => -0.18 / 11.2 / 13.7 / 12.4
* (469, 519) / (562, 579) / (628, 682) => -0.09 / 13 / 13.7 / 13.3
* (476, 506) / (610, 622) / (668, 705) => 0.03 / 14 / 14.1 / 14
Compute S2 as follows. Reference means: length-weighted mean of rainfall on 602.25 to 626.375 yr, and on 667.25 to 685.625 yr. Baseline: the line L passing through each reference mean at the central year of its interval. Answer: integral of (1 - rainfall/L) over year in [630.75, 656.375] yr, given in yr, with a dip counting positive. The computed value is 1.8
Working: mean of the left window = 14.1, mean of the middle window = 13.1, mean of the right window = 14.1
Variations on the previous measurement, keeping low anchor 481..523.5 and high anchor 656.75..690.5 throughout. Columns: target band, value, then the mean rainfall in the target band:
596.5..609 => -1.36 yr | 14.8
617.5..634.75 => -0.42 yr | 14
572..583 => -1.13 yr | 14.3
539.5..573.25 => -4.14 yr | 14.3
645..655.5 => 0.74 yr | 13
